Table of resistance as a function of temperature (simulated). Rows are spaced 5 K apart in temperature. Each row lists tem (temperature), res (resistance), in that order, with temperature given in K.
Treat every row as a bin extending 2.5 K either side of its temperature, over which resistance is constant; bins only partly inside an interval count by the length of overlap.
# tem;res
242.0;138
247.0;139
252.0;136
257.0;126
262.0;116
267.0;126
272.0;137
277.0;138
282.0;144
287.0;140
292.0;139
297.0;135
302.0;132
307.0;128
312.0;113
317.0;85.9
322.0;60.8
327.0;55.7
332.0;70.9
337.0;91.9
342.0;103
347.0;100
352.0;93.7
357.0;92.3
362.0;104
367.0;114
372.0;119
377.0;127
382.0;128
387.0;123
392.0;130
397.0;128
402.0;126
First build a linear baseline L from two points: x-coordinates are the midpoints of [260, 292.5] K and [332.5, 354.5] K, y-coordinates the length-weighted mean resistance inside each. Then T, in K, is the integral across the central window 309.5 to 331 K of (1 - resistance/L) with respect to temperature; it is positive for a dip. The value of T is 6.1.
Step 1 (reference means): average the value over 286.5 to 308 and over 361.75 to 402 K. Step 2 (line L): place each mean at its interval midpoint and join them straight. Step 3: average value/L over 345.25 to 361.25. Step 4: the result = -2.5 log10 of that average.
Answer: 0.30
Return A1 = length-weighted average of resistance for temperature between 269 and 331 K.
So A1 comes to 116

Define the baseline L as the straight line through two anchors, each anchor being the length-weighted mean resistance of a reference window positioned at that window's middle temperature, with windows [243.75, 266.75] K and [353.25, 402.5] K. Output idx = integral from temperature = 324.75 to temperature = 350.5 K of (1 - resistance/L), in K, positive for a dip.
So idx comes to 7.78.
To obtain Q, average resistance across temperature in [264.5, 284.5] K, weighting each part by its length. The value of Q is 136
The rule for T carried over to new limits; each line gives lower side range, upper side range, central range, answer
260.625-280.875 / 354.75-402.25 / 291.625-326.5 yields 5.1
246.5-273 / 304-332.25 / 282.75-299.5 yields -5.0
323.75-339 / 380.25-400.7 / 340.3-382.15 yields -3.6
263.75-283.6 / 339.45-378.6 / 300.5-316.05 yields 0.4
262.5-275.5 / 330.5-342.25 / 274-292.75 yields -3.1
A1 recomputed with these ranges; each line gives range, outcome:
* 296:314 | 127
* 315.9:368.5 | 88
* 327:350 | 87.6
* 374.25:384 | 127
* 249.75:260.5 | 129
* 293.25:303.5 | 134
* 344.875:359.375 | 95.2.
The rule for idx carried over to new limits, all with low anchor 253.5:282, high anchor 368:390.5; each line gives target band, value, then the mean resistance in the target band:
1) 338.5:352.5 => 3.0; 99.1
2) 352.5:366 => 2.8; 99.3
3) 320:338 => 8.3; 68.2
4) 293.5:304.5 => -0.5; 134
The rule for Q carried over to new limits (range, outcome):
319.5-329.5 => 58.2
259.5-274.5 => 126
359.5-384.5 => 118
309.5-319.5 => 99.5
